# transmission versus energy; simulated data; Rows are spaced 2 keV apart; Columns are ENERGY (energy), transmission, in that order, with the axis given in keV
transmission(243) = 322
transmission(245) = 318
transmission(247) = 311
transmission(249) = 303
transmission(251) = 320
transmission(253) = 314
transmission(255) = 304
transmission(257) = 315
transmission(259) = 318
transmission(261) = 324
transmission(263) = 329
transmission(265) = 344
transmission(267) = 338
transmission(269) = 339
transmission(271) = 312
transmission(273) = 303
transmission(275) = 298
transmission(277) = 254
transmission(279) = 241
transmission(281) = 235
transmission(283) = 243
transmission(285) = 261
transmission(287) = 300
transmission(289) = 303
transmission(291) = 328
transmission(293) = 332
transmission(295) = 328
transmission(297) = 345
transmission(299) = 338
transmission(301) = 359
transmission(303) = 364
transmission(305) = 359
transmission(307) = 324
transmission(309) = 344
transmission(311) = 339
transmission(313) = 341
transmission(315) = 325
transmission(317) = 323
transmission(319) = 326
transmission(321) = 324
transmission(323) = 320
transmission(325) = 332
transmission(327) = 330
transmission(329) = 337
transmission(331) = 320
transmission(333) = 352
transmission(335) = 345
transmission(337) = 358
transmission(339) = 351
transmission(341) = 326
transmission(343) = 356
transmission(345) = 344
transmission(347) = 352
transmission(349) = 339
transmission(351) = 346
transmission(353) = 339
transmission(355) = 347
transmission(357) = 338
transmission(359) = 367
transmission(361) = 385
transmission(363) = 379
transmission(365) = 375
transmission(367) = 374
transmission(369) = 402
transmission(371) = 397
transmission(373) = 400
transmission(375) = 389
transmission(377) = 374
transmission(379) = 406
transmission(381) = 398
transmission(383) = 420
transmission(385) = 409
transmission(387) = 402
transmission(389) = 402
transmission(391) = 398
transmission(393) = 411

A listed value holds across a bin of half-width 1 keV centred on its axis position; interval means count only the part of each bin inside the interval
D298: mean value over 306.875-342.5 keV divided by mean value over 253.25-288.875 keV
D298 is 1.12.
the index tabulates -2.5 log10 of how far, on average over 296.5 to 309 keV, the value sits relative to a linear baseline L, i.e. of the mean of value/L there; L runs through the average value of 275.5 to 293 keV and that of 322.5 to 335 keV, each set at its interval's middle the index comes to -0.16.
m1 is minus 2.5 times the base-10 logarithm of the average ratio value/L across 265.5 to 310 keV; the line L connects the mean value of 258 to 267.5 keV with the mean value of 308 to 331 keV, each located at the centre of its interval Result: 0.06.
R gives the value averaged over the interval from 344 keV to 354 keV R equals 344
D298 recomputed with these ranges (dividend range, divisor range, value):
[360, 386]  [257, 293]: 1.31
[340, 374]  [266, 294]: 1.24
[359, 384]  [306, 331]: 1.18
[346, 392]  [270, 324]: 1.21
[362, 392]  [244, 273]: 1.23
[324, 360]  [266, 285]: 1.21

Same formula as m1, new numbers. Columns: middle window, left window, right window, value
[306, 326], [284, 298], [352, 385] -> 0.019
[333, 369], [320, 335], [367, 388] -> 0.023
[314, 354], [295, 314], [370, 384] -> 0.090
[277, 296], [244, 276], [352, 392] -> 0.177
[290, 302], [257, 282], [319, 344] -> -0.068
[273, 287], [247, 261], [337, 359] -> 0.224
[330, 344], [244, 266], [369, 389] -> 0.085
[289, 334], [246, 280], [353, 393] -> 0.027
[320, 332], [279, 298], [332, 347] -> 0.021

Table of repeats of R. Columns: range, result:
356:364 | 367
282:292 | 287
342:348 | 351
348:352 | 342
